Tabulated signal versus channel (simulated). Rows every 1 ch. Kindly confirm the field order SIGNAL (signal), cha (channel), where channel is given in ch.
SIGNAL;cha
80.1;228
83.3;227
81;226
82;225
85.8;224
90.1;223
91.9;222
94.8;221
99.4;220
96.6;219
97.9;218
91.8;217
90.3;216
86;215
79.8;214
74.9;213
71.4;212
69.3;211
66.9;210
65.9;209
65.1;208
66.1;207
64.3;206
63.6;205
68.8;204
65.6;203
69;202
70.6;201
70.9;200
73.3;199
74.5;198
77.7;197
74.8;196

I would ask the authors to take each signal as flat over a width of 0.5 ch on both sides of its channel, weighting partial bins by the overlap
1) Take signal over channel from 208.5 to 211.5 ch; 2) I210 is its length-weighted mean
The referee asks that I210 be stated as 67.4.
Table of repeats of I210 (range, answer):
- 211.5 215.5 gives 78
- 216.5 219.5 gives 95.4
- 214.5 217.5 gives 89.4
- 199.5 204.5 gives 69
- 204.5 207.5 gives 64.7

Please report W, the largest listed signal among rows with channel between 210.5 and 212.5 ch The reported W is 71.4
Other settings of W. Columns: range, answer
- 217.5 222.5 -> 99.4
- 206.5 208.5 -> 66.1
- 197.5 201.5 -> 74.5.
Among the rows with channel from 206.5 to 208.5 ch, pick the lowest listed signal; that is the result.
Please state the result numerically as 65.1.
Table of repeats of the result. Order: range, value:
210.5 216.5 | 69.3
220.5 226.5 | 81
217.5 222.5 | 91.9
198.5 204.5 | 65.6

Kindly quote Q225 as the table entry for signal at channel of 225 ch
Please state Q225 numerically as 82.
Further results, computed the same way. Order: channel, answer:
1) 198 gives 74.5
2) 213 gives 74.9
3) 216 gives 90.3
